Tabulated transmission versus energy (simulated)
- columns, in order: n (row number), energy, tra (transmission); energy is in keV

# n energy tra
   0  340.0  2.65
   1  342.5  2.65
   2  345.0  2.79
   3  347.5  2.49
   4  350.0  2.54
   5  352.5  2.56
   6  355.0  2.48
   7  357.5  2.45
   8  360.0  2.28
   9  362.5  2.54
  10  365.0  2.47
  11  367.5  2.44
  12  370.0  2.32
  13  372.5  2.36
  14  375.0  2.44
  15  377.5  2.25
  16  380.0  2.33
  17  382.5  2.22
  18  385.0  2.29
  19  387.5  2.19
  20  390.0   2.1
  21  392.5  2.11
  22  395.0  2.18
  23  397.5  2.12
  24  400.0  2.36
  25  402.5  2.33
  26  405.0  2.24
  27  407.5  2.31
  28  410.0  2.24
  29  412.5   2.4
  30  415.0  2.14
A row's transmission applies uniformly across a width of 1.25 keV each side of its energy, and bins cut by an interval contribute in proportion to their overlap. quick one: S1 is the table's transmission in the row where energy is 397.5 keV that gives 2.12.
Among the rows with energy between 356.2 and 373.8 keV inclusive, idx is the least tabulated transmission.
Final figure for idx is 2.28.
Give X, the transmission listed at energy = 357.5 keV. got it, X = 2.45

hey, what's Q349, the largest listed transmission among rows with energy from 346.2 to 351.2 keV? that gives 2.54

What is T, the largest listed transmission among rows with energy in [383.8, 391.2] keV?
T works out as 2.29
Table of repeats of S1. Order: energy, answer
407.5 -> 2.31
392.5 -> 2.11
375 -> 2.44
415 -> 2.14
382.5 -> 2.22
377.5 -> 2.25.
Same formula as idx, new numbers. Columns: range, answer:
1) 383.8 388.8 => 2.19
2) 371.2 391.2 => 2.1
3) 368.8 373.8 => 2.32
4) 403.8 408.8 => 2.24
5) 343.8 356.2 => 2.48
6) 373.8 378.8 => 2.25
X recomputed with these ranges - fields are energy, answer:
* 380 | 2.33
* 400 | 2.36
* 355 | 2.48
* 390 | 2.1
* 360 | 2.28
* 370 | 2.32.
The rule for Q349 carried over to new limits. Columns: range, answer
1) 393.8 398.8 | 2.18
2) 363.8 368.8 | 2.47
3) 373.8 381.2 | 2.44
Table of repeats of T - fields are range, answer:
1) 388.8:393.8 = 2.11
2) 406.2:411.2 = 2.31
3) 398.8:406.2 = 2.36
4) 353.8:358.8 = 2.48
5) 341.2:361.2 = 2.79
